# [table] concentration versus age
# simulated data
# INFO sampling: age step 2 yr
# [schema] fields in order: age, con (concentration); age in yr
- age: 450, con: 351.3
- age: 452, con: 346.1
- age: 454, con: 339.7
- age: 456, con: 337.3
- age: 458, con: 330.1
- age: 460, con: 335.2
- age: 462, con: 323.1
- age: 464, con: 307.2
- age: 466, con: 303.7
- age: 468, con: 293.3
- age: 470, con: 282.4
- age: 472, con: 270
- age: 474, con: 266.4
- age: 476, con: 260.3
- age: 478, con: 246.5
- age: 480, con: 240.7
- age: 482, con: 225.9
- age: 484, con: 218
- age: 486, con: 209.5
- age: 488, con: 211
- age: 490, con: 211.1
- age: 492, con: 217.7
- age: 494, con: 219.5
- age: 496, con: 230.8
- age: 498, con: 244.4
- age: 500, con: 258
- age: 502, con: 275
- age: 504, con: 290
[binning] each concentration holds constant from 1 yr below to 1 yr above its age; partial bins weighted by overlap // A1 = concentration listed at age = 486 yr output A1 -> 209.5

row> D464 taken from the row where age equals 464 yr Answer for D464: 307.2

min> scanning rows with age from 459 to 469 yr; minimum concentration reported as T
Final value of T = 293.3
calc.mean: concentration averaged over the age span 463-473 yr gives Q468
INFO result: 291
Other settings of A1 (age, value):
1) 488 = 211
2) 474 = 266.4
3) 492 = 217.7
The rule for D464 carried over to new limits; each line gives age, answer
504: 290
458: 330.1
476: 260.3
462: 323.1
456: 337.3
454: 339.7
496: 230.8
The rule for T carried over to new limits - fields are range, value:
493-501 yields 219.5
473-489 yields 209.5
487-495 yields 211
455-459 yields 330.1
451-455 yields 339.7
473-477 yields 260.3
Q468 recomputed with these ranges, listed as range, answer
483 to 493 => 213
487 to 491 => 211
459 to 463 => 329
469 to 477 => 270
